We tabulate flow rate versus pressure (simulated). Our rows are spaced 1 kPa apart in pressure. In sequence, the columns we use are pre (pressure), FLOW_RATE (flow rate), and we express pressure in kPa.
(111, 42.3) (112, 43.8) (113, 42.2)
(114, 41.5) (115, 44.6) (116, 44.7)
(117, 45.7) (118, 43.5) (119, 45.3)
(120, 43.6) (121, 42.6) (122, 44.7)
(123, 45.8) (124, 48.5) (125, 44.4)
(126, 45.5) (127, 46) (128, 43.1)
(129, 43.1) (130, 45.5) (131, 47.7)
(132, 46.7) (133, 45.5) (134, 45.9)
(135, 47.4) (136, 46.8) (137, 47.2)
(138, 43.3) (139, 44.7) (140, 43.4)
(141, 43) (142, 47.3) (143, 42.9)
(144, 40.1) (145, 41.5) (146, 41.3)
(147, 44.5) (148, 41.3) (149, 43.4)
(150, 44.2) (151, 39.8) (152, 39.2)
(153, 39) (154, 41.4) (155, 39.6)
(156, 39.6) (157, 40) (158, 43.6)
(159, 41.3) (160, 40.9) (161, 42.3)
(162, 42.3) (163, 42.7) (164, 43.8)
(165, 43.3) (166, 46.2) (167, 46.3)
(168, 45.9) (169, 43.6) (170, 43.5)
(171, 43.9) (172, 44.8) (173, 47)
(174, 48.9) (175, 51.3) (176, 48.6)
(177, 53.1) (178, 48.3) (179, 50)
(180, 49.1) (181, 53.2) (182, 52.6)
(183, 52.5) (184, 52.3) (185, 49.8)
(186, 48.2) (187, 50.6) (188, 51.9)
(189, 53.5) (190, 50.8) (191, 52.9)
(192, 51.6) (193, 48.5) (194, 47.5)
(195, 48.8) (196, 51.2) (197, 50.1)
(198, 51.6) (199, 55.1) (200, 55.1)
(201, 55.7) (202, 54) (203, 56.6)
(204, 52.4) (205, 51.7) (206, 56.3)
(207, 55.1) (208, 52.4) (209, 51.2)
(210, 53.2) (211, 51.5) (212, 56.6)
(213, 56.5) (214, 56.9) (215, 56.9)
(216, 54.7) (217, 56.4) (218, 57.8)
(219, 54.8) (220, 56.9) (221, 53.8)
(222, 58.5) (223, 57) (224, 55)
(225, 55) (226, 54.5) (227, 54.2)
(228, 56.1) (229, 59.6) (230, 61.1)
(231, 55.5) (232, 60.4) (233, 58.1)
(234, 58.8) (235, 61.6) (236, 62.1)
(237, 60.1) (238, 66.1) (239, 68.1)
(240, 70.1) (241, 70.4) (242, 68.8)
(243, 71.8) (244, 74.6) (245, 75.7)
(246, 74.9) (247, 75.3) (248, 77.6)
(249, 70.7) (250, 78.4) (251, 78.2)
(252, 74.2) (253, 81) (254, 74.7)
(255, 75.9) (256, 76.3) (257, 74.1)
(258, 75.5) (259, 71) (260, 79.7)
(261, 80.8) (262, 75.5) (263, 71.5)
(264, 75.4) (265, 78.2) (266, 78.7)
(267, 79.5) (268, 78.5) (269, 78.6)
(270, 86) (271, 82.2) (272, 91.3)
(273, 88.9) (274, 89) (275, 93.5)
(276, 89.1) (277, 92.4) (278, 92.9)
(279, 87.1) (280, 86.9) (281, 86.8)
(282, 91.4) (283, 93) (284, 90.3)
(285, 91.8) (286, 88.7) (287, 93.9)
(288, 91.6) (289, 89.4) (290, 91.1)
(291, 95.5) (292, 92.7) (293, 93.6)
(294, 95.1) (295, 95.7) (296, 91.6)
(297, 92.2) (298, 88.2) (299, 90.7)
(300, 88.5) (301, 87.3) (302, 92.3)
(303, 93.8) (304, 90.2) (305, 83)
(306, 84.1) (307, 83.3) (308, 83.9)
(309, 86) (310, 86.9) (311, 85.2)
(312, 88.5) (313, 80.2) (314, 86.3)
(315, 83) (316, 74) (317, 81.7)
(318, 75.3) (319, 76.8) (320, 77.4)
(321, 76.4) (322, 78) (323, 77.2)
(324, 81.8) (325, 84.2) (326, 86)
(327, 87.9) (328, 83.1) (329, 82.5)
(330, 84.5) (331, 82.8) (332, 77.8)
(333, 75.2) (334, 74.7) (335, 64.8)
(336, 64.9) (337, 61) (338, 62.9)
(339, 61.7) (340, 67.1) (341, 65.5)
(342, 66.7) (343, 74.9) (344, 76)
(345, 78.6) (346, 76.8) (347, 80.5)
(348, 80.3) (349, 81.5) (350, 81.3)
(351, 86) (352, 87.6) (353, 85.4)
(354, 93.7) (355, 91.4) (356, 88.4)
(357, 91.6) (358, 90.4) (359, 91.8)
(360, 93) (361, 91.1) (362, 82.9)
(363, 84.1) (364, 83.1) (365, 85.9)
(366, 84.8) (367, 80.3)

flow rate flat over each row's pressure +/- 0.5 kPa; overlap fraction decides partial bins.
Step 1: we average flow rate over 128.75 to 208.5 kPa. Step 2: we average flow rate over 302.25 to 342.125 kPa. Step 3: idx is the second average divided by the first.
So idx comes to 1.67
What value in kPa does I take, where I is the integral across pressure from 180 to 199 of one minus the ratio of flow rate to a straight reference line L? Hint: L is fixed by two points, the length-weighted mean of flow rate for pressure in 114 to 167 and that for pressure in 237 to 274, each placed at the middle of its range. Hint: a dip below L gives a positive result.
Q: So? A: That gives 2.1 kPa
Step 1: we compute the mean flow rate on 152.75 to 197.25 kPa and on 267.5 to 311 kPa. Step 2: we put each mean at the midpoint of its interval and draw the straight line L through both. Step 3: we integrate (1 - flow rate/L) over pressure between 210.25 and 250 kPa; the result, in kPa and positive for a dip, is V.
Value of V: 3.4 kPa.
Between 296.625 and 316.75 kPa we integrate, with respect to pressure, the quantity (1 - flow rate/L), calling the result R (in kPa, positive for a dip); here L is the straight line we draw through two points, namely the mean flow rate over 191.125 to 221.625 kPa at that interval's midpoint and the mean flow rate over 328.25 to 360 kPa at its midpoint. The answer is -4.1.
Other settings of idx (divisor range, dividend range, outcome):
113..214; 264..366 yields 1.78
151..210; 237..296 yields 1.70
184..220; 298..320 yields 1.59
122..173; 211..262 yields 1.50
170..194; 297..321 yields 1.69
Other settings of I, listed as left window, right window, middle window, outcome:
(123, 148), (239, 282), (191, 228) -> 6.3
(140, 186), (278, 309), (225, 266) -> 2.3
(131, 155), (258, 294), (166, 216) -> 6.4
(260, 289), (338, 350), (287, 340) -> -2.7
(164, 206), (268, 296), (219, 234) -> 2.3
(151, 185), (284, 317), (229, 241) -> 0.9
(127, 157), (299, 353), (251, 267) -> -2.4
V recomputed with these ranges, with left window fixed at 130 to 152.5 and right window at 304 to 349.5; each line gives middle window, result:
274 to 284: -3.0 kPa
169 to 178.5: 0.5 kPa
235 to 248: -1.5 kPa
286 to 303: -4.6 kPa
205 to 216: 0.4 kPa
